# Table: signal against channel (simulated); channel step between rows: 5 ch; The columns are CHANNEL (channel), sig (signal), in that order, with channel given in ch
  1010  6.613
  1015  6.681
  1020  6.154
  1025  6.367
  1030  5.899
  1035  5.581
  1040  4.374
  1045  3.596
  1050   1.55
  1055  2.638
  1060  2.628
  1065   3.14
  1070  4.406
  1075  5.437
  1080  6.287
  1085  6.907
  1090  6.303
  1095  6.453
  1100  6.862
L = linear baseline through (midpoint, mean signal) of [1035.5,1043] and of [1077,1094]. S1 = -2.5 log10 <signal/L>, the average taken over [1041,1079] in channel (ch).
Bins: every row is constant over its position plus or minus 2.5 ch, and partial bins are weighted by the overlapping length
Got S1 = 0.50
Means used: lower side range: 4.64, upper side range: 6.46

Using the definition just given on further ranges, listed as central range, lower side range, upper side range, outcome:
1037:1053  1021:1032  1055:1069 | 0.388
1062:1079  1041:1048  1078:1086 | 0.275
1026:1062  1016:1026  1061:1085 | 0.433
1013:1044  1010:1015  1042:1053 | -0.203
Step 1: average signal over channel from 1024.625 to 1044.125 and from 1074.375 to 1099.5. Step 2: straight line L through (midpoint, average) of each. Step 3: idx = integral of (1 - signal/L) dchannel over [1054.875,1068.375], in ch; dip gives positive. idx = 6.8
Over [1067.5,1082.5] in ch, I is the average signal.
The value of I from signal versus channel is 5.38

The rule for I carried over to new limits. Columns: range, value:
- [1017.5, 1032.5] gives 6.14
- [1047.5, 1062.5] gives 2.27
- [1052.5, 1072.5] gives 3.2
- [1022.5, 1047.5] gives 5.16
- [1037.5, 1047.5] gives 3.98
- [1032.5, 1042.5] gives 4.98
